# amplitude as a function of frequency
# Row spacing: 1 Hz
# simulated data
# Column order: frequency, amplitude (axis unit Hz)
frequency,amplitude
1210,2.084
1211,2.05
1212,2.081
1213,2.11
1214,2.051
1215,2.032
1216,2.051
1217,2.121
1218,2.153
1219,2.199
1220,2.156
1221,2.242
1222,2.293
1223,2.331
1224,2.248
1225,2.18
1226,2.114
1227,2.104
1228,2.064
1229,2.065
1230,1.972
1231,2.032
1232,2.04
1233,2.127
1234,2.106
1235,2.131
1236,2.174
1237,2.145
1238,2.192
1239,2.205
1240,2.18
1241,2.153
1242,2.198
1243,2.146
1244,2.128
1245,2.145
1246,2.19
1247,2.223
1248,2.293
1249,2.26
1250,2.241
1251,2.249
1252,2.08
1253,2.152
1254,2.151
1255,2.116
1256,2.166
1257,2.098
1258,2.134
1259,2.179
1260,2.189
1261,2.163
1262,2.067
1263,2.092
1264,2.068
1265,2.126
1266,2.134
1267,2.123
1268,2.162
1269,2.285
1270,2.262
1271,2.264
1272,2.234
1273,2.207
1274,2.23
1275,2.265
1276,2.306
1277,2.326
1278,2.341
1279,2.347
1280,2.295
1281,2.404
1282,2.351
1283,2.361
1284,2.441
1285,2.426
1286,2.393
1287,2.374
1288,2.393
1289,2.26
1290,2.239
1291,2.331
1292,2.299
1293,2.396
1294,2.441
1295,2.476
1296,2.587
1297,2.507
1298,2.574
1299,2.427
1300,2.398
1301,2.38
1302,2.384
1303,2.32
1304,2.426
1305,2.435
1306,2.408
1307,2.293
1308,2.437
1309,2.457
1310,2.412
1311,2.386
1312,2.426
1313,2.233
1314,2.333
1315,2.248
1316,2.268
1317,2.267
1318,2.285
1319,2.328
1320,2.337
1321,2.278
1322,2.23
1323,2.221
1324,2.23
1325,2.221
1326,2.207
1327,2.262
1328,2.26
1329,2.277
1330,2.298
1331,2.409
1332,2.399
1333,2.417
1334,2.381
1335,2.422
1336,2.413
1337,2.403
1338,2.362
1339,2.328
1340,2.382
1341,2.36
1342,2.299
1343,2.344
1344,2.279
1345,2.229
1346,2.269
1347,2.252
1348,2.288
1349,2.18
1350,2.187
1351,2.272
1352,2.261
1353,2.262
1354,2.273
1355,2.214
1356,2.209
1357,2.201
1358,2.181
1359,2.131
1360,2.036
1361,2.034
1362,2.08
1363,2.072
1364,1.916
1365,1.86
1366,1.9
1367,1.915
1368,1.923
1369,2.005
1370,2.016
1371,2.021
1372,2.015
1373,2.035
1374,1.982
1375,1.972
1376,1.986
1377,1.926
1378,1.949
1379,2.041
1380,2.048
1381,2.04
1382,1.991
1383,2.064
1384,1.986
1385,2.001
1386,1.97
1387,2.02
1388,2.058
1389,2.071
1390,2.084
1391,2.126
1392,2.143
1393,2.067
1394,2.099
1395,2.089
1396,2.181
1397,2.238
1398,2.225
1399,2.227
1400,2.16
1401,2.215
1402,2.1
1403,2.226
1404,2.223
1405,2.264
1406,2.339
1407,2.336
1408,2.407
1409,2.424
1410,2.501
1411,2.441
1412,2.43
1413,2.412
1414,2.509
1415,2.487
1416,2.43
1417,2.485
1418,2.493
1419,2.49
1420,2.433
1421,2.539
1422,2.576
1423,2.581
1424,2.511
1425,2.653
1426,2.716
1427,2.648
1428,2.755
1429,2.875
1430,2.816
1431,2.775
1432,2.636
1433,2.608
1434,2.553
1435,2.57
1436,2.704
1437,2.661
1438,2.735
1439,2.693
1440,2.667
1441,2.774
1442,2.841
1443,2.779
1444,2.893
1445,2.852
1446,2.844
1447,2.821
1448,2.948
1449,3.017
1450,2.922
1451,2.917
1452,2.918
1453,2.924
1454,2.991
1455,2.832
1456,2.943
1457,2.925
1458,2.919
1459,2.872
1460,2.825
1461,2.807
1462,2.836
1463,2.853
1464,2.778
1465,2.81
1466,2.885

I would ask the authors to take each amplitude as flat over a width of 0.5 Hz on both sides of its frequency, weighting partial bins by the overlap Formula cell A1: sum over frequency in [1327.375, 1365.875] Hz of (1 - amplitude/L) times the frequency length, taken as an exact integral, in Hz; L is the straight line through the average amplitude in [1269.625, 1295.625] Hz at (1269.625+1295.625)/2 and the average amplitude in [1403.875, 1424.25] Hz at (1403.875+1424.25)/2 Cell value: 2.3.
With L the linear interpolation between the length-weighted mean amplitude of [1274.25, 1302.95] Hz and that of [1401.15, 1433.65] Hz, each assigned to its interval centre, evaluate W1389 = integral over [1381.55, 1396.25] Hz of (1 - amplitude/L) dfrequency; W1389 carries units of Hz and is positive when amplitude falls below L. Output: 2.5 Hz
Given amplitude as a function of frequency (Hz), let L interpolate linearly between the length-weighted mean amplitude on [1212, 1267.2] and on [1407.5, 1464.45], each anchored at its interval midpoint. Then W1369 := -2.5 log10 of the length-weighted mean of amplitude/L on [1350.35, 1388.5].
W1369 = 0.22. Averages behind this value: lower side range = 2.15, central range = 2.05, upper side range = 2.71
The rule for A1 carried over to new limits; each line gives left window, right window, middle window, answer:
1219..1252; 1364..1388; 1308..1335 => -3.4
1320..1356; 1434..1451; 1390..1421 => 3.7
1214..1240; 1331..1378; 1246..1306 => -3.8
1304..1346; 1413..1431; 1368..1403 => 6.0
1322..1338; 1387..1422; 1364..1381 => 2.4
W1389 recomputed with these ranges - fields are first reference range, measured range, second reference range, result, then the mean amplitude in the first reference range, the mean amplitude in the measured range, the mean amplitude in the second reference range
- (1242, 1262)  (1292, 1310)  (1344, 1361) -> -1.9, 2.17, 2.43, 2.21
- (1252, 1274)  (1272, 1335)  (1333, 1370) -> -4.9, 2.16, 2.35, 2.2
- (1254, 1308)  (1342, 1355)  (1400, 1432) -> 0.7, 2.3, 2.26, 2.48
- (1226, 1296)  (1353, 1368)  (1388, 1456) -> 2.1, 2.22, 2.07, 2.54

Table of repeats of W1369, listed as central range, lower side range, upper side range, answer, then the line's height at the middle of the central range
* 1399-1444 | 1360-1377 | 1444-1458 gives 0.02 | 2.58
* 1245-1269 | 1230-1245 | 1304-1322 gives 0.01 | 2.19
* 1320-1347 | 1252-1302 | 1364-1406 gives -0.07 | 2.17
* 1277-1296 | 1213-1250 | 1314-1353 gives -0.07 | 2.23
